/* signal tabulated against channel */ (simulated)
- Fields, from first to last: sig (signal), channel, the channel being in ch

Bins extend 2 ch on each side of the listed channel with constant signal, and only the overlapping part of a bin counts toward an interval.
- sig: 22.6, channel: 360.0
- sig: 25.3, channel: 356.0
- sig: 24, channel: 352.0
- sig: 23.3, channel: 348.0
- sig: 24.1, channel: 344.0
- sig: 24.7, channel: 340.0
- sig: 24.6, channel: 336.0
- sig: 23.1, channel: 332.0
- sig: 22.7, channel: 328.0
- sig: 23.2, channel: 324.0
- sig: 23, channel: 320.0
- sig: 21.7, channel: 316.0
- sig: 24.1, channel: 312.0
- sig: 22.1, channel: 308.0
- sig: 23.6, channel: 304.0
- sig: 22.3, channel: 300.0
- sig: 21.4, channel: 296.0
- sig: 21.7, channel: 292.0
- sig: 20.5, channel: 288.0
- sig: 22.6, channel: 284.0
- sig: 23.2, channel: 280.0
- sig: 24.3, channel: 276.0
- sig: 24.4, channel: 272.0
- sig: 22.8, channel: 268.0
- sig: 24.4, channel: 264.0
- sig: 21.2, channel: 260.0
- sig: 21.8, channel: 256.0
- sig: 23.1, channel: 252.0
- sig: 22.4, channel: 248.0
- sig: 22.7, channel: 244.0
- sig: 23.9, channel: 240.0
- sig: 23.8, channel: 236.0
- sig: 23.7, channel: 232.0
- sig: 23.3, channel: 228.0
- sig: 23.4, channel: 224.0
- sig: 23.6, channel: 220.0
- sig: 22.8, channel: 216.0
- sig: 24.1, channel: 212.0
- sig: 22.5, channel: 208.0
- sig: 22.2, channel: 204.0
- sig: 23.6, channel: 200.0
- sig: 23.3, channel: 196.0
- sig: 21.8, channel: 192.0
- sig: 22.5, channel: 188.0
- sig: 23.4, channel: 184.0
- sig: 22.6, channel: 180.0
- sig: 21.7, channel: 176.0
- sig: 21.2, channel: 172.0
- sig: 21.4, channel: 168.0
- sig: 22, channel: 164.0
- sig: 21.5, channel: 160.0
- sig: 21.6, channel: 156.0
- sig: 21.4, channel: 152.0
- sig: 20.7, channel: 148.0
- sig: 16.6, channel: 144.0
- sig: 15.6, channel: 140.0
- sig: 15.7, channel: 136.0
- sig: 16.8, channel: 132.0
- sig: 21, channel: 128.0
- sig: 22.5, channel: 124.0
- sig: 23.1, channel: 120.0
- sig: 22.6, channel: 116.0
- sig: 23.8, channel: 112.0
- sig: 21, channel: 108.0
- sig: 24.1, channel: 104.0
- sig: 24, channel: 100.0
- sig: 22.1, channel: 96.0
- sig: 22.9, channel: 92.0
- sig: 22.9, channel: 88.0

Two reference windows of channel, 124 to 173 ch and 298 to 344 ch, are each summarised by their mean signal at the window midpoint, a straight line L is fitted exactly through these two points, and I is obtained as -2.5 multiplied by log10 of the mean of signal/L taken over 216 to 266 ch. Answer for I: -0.073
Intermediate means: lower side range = 19.7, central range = 23.1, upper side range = 23.2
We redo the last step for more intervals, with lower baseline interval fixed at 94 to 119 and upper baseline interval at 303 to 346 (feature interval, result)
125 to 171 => 0.175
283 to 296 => 0.087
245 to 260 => 0.044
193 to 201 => -0.005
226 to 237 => -0.019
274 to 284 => -0.012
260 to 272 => -0.004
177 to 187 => 0.012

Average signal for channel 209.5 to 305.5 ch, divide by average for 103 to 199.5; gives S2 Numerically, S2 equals 1.1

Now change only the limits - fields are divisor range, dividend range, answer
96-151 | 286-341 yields 1.10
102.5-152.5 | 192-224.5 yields 1.14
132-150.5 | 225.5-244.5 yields 1.37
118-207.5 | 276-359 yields 1.10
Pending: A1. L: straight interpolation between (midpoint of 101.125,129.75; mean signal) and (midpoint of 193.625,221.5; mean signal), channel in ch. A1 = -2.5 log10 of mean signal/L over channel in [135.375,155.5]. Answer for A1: 0.23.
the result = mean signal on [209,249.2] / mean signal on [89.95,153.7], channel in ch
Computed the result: 1.12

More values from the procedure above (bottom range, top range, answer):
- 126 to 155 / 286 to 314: 1.21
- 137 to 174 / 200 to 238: 1.16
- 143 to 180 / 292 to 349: 1.09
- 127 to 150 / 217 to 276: 1.32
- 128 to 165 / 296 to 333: 1.19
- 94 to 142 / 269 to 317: 1.08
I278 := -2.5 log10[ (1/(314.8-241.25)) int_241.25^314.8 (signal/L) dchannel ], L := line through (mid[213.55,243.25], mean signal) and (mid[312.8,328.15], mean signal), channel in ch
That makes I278 0.02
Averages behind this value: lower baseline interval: 23.5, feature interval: 22.7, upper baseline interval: 22.8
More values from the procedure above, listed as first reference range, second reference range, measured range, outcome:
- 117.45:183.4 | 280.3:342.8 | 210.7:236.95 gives -0.10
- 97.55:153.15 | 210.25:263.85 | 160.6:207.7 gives -0.02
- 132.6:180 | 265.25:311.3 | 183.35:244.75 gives -0.10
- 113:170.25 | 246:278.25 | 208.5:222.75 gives -0.07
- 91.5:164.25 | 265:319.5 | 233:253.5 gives -0.05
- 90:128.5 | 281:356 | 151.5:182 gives 0.06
